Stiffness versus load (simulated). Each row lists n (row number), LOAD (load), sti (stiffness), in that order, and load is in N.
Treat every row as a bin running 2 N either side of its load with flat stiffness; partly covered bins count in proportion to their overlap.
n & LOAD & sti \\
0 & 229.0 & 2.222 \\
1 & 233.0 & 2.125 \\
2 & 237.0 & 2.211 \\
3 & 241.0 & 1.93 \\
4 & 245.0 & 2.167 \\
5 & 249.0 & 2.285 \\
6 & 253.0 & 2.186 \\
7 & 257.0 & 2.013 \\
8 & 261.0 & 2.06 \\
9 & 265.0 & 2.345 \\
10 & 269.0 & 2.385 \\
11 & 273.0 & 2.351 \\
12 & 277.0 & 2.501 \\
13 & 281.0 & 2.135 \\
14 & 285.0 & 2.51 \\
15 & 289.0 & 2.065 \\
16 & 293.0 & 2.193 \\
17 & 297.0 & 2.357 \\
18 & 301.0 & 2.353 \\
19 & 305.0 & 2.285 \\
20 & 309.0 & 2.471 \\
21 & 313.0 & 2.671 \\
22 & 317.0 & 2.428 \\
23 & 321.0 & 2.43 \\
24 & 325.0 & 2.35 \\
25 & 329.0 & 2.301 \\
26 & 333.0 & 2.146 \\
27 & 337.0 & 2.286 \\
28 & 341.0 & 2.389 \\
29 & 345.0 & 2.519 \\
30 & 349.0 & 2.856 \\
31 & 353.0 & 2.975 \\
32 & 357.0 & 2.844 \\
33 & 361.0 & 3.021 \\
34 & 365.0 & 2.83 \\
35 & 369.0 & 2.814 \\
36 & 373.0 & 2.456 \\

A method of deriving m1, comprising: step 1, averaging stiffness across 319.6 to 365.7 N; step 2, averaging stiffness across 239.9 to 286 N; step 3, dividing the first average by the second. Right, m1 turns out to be 1.15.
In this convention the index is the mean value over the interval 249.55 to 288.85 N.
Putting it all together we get 2.27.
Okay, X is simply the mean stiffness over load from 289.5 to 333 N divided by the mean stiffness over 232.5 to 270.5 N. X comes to 1.09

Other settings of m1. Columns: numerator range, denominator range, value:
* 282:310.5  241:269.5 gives 1.06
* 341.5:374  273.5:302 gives 1.21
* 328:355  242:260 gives 1.17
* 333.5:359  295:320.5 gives 1.08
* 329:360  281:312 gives 1.11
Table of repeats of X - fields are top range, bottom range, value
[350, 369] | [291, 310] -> 1.25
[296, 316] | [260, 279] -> 1.04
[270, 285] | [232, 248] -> 1.11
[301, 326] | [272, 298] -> 1.06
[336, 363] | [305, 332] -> 1.12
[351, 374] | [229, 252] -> 1.32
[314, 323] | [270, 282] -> 1.05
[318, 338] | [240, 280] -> 1.04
